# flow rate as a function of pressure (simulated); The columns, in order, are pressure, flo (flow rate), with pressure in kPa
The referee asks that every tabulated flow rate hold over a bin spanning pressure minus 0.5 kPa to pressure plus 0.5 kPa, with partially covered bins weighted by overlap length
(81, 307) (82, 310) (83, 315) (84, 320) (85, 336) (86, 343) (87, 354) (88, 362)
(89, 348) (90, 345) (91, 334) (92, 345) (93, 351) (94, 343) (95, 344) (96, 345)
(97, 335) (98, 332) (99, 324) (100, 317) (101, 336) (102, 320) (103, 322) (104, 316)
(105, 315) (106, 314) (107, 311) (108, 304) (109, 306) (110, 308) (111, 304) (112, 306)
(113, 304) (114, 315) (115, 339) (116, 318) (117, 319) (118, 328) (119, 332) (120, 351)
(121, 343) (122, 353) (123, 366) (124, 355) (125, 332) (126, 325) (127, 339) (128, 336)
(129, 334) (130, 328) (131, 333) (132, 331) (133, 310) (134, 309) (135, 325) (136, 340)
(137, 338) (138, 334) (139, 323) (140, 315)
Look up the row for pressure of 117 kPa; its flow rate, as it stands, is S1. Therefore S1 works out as 319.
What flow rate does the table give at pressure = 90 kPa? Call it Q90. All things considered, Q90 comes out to 345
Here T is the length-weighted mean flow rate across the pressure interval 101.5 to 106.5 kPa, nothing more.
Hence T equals 317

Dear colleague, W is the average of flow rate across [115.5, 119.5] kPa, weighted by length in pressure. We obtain 324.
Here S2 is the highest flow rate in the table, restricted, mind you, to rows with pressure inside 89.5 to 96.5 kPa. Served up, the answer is 351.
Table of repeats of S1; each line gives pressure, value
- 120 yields 351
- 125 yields 332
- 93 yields 351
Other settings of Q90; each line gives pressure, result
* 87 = 354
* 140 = 315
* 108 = 304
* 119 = 332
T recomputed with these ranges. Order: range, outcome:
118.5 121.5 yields 342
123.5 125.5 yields 344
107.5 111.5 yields 306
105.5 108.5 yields 310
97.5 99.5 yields 328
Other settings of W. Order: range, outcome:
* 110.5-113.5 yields 305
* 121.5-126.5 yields 346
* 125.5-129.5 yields 334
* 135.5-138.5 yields 337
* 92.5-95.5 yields 346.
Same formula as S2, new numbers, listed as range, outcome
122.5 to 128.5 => 366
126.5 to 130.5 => 339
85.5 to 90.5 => 362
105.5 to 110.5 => 314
